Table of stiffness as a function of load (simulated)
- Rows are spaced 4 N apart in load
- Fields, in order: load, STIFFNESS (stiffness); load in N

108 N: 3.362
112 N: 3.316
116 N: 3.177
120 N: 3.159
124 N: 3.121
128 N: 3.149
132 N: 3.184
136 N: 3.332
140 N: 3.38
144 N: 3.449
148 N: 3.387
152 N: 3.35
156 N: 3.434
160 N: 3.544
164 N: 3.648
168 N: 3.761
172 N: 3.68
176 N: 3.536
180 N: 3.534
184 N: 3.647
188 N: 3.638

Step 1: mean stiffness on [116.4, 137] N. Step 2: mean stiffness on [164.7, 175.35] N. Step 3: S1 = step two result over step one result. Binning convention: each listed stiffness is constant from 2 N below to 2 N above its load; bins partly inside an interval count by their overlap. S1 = 1.16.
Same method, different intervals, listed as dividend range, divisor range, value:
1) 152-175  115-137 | 1.13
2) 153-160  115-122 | 1.09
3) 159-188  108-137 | 1.13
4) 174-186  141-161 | 1.04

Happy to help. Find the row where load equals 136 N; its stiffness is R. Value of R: 3.332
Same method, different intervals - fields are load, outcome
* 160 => 3.544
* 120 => 3.159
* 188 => 3.638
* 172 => 3.68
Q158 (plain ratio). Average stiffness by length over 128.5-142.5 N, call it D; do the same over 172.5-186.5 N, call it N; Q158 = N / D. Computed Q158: 1.09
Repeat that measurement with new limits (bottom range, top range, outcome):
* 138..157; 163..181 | 1.07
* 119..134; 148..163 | 1.09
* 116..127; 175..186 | 1.14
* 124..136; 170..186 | 1.13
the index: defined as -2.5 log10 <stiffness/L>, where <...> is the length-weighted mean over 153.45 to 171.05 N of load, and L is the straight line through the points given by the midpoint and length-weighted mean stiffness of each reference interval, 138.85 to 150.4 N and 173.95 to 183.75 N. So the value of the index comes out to -0.03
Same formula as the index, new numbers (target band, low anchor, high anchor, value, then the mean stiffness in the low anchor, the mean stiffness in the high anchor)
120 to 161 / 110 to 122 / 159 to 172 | 0.04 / 3.22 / 3.66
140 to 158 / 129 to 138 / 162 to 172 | 0.02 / 3.25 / 3.7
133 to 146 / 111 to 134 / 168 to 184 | -0.02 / 3.18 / 3.61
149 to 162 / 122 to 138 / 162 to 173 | 0.03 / 3.2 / 3.7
